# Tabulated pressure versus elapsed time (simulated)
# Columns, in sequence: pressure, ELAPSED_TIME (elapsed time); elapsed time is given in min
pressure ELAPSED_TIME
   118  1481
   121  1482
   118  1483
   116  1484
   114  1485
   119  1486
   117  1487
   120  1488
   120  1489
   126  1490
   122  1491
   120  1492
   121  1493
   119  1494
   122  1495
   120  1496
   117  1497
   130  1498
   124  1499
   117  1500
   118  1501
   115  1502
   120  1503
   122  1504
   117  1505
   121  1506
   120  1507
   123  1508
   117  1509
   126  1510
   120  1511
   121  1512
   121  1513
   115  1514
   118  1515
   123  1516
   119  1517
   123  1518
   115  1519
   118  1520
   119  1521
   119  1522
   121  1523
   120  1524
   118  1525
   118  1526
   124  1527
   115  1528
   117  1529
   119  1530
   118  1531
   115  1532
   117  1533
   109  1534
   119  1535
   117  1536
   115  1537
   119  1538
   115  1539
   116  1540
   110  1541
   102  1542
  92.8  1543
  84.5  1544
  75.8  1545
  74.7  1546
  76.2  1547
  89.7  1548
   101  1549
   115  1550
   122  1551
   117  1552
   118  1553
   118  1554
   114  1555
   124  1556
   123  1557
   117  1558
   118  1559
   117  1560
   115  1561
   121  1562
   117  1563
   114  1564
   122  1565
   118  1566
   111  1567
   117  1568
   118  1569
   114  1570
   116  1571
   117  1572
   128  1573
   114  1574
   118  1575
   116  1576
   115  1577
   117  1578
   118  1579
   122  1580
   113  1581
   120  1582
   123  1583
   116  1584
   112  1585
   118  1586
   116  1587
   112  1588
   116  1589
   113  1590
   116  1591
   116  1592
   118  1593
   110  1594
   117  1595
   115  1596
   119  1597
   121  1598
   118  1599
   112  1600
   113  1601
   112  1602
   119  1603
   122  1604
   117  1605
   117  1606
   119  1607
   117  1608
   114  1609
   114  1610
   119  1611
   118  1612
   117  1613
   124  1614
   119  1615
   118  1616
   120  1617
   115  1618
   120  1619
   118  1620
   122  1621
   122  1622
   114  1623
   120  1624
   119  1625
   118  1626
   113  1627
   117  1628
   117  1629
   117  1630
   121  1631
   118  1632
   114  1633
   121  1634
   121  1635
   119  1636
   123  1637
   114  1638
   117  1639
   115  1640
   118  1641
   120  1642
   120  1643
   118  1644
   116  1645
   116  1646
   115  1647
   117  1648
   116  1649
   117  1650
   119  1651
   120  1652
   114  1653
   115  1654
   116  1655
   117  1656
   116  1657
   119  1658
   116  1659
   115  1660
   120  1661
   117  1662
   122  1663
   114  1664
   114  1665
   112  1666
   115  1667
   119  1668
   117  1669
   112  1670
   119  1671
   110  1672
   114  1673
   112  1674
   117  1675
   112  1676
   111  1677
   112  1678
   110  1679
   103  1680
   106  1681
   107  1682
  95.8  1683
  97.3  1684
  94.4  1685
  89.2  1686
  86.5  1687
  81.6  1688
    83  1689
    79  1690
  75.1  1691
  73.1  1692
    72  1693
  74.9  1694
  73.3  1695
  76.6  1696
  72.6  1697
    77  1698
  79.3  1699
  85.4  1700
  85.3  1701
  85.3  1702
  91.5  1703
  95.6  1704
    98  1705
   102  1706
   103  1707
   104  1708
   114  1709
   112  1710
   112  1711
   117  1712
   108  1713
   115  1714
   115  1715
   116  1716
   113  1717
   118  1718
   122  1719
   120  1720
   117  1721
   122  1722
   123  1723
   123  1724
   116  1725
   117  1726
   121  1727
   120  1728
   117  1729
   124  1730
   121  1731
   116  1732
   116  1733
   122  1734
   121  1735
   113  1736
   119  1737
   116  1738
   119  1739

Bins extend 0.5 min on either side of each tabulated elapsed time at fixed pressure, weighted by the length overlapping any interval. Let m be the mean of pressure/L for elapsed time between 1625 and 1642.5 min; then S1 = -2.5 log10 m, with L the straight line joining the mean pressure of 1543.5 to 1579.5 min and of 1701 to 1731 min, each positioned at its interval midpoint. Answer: -0.05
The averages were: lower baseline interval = 112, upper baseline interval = 112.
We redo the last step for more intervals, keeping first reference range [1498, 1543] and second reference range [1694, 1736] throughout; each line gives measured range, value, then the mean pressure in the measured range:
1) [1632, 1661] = -0.061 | 117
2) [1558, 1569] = -0.014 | 117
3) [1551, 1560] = -0.025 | 119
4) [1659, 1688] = 0.001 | 109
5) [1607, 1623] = -0.053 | 118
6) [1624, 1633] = -0.052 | 117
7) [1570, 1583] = -0.029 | 118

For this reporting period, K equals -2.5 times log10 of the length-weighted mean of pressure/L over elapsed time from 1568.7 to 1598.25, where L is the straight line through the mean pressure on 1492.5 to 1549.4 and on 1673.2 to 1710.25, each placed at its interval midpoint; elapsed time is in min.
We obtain -0.10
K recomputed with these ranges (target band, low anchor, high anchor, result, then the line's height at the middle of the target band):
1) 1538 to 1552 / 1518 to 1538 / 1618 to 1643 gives 0.18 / 118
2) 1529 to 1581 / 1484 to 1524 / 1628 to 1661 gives 0.06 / 119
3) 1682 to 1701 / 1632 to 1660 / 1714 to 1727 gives 0.39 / 118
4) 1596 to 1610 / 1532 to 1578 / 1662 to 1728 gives -0.08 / 109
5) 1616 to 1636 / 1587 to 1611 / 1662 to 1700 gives -0.08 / 110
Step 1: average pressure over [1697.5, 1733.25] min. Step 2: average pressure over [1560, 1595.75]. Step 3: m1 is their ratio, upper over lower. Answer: 0.94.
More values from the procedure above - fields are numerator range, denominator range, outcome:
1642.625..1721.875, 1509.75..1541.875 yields 0.89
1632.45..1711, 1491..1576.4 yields 0.91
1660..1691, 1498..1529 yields 0.89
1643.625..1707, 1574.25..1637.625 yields 0.88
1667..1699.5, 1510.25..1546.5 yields 0.85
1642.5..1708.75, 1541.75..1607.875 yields 0.91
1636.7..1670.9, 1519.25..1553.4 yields 1.06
